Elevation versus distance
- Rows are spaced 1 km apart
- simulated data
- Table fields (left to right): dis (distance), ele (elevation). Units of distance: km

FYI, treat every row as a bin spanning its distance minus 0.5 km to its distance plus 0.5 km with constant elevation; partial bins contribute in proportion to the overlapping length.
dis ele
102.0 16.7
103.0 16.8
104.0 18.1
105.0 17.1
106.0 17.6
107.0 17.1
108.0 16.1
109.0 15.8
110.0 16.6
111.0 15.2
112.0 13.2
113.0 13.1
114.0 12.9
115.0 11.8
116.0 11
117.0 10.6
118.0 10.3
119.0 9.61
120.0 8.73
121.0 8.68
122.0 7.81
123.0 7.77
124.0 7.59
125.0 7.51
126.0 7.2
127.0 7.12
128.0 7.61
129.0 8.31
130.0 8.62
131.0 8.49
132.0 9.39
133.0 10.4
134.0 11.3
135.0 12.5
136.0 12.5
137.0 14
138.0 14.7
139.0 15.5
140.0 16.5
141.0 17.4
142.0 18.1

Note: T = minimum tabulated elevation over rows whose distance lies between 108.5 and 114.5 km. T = 12.9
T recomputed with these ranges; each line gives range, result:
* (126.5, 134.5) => 7.12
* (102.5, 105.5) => 16.8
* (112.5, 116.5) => 11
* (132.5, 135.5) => 10.4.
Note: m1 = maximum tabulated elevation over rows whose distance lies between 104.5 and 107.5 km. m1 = 17.6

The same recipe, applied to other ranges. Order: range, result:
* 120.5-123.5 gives 8.68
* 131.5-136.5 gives 12.5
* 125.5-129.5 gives 8.31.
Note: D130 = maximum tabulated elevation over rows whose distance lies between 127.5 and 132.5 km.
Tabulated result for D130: 9.39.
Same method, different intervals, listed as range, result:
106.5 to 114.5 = 17.1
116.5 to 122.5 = 10.6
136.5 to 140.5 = 16.5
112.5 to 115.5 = 13.1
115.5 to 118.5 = 11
